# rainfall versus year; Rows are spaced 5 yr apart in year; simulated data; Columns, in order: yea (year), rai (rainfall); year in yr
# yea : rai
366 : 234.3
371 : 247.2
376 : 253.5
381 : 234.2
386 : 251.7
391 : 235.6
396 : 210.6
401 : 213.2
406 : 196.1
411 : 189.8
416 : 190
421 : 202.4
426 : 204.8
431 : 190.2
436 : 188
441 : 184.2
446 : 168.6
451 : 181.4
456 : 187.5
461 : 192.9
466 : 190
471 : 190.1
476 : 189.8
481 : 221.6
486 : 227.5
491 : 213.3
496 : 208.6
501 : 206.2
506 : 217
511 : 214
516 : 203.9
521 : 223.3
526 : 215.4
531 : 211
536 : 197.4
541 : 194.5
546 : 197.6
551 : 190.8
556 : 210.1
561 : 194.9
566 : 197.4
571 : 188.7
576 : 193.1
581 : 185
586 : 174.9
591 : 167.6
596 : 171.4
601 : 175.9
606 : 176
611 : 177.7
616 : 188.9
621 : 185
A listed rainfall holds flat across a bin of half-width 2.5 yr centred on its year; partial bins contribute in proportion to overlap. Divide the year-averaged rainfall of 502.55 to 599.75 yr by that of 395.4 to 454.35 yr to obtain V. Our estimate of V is 1.0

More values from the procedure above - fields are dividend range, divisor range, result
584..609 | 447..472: 0.93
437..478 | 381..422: 0.87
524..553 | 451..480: 1.05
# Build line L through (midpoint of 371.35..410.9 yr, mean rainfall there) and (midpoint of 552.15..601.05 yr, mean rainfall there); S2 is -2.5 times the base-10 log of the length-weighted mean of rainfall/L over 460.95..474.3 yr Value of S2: 0.106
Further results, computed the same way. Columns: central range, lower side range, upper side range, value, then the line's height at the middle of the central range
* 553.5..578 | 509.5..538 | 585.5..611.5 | -0.04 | 190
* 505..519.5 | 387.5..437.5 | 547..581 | -0.07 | 198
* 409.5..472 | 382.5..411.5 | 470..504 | 0.13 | 214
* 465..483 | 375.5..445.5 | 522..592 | 0.02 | 202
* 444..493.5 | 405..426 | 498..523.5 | 0.05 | 205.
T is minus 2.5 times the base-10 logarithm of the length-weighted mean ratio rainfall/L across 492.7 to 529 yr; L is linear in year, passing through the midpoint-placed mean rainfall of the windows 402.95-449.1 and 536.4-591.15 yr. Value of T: -0.11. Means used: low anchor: 191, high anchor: 192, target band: 213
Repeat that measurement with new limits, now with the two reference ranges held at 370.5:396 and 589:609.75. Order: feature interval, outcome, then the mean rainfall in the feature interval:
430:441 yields 0.19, 188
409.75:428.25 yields 0.17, 197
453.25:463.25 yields 0.15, 190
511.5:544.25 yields -0.07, 208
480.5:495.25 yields -0.06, 219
